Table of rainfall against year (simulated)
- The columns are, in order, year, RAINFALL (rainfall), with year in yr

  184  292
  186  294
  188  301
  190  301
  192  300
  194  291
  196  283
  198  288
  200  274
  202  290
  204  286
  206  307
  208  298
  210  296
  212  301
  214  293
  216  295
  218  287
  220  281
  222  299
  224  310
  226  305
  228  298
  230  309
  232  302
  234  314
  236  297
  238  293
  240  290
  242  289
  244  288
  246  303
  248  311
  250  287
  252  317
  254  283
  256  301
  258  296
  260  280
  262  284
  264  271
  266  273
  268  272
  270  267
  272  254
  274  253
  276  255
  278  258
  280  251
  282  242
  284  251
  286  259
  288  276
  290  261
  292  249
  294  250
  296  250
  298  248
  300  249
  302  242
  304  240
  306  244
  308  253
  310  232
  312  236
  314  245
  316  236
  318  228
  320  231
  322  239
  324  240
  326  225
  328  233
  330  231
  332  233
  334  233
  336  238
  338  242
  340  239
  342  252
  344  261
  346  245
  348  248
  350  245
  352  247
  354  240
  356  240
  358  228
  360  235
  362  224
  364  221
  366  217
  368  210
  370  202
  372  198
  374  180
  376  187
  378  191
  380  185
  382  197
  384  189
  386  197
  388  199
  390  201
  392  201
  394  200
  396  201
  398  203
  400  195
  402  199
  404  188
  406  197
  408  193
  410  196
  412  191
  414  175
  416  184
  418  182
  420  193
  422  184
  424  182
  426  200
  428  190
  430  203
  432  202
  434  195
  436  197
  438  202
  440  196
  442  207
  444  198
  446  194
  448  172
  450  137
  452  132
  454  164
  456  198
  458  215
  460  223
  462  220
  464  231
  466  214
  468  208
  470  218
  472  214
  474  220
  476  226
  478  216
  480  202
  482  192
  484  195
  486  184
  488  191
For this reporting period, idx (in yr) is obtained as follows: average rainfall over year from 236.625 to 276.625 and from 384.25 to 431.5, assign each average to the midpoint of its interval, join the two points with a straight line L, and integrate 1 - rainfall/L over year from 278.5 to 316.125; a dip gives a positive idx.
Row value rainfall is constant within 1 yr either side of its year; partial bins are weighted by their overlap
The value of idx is 1.6 yr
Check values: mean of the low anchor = 284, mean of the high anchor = 194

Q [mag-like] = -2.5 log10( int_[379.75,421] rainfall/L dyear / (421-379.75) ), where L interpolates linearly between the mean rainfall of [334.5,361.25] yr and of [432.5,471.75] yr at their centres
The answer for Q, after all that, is 0.13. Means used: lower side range 243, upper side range 196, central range 194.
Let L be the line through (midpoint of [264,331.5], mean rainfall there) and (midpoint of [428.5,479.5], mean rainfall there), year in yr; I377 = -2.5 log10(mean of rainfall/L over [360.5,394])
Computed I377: 0.12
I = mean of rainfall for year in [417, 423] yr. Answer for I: 186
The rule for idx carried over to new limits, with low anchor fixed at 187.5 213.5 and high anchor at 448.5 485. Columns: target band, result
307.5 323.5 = 1.03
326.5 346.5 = 0.48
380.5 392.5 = 1.69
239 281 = -1.11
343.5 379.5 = 2.36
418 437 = 1.88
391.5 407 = 1.83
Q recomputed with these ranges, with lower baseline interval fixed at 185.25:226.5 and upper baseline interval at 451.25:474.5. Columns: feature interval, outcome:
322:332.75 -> 0.09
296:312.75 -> 0.07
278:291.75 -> 0.04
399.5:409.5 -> 0.16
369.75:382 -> 0.23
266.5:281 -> 0.05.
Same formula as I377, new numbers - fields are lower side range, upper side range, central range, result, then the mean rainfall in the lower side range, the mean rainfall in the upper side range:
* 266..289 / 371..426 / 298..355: -0.041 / 259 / 192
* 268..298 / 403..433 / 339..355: -0.102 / 256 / 191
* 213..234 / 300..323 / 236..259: -0.052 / 299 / 239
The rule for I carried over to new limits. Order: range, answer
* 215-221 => 288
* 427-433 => 198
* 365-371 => 210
